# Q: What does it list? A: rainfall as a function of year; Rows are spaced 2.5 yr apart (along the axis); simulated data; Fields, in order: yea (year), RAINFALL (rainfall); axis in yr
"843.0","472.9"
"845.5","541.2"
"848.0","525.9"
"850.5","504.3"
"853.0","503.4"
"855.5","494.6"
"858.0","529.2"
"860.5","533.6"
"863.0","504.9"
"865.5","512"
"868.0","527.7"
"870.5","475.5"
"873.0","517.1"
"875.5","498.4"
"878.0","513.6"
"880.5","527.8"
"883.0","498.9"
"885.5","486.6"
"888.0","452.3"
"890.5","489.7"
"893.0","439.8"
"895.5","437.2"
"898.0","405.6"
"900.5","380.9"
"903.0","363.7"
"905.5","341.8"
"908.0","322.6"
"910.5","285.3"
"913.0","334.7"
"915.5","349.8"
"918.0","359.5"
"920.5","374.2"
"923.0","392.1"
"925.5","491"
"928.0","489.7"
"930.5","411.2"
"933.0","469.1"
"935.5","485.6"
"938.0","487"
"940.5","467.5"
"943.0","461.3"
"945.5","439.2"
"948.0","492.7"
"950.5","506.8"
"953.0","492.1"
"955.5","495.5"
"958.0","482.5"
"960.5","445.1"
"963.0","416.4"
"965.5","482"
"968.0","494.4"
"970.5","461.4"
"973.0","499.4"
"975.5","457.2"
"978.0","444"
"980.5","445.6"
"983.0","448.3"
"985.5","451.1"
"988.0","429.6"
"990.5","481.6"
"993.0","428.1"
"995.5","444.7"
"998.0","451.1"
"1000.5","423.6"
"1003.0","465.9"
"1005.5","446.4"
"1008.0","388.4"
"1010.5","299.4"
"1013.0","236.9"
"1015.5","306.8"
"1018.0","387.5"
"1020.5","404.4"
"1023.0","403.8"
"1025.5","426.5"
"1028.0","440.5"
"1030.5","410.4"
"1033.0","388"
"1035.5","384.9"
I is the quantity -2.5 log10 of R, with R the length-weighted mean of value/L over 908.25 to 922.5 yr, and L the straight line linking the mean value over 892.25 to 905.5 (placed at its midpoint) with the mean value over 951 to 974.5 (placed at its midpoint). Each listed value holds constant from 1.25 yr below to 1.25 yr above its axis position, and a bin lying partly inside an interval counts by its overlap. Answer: 0.22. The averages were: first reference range 398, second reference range 475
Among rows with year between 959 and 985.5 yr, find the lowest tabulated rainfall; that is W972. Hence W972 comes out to 416.4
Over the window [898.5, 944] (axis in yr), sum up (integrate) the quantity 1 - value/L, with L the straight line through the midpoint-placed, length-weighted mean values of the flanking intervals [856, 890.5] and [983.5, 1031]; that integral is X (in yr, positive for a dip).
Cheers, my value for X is 6.3 yr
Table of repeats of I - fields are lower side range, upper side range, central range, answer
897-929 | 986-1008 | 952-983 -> -0.12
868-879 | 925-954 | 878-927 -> 0.20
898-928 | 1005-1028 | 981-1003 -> -0.21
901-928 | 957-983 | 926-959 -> -0.15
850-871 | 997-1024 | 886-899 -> 0.08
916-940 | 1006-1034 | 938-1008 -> -0.14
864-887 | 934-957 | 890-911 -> 0.28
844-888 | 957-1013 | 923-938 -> 0.02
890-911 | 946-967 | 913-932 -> 0.04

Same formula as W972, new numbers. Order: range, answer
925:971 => 411.2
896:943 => 285.3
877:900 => 405.6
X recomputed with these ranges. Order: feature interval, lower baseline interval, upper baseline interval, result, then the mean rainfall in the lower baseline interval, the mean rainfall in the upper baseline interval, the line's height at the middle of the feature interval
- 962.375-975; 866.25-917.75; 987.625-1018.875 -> -2.0 yr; 432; 399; 409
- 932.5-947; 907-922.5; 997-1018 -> -4.9 yr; 341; 377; 350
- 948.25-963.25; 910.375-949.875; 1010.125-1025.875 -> -2.6 yr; 430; 351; 407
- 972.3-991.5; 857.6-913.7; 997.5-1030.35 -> -2.4 yr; 451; 390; 405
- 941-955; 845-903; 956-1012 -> -0.6 yr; 488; 445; 459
